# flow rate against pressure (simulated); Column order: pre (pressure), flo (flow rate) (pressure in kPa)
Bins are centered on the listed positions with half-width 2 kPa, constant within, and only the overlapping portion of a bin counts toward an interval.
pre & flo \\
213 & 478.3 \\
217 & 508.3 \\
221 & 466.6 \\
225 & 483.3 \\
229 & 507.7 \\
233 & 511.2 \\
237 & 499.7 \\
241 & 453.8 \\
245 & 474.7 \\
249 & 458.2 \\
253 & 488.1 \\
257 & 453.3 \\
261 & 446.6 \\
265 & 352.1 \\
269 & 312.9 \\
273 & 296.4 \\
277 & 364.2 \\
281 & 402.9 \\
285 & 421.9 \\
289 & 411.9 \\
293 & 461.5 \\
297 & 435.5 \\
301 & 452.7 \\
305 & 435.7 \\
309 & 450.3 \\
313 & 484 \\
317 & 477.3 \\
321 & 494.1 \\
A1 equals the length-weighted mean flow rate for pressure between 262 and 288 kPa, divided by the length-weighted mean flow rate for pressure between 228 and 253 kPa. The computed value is 0.75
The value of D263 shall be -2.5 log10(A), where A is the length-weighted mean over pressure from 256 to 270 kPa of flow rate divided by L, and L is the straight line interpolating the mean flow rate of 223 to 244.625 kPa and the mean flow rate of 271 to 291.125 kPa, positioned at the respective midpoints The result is 0.08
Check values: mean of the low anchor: 490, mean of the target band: 392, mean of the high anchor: 380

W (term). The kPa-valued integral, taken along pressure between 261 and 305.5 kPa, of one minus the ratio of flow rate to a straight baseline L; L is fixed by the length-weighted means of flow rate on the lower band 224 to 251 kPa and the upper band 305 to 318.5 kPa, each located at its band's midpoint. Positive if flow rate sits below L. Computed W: 7.2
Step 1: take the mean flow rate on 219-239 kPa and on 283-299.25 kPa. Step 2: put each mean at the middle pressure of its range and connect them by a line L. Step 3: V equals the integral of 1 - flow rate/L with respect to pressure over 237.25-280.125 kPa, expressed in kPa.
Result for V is 4.8 kPa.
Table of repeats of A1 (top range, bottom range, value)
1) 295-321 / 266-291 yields 1.25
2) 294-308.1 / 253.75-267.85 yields 1.06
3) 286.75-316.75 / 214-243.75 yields 0.92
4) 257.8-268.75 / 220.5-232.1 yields 0.80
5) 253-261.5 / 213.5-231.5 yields 0.94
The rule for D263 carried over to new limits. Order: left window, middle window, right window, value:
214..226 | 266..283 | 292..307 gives 0.31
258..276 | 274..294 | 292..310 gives 0.00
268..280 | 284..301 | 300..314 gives -0.09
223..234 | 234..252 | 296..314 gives 0.04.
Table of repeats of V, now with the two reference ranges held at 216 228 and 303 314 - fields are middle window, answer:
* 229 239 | -0.5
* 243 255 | 0.1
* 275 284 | 1.5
